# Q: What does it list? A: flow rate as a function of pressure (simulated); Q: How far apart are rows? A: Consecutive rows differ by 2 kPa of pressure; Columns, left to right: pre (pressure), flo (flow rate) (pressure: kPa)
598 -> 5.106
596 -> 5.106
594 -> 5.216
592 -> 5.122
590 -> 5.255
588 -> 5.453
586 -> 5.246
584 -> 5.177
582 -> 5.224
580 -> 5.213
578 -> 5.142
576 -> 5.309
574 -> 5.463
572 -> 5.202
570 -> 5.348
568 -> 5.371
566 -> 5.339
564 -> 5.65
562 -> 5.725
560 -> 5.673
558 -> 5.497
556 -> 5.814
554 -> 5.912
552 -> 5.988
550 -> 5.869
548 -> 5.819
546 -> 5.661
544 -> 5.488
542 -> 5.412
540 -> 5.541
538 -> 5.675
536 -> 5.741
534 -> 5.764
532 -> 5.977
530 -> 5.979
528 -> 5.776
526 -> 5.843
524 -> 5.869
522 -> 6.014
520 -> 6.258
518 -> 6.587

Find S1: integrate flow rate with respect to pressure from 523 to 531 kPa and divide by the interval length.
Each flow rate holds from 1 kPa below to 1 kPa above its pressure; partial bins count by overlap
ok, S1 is 5.87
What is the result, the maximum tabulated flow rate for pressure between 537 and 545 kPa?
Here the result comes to 5.675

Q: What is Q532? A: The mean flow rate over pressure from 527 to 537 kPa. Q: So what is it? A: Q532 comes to 5.85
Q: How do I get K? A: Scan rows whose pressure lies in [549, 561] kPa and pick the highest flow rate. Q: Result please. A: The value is 5.988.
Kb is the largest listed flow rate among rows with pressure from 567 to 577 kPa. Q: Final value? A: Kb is 5.463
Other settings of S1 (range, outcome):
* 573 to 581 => 5.28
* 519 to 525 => 6.05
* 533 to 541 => 5.68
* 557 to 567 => 5.58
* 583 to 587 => 5.21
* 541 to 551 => 5.65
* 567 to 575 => 5.35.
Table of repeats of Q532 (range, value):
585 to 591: 5.32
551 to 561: 5.78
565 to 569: 5.36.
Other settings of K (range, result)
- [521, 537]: 6.014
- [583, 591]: 5.453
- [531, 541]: 5.977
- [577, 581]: 5.213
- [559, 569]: 5.725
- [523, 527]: 5.869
